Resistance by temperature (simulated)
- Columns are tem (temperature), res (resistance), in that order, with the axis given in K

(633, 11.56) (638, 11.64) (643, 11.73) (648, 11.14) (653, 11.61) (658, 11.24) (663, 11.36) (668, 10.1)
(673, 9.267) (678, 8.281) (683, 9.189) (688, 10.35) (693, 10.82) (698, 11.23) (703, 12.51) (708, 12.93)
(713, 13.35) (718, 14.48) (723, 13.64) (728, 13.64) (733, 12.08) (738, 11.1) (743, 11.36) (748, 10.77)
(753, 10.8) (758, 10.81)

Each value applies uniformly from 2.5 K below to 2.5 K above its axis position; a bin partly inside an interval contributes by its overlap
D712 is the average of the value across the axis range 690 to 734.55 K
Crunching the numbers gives 12.7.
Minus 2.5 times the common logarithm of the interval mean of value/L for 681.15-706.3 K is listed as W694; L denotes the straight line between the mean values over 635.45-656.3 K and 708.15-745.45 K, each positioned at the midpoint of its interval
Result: 0.13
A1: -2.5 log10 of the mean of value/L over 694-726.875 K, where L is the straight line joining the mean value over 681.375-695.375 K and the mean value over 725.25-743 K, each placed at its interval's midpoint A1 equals -0.16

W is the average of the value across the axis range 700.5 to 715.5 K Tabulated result 12.9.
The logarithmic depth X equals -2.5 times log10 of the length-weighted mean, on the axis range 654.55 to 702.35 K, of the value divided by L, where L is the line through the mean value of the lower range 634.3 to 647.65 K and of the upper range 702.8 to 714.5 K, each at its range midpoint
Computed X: 0.195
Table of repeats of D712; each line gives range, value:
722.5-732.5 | 13.3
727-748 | 11.8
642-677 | 10.8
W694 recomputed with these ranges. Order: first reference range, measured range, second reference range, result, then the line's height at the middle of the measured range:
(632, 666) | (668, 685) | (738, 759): 0.24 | 11.3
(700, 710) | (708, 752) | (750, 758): -0.07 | 11.7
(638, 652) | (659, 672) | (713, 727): 0.14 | 12.1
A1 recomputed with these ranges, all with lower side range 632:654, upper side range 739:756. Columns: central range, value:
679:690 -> 0.18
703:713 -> -0.16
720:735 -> -0.19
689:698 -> 0.04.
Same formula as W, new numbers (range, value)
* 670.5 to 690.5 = 9.27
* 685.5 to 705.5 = 11.2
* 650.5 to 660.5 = 11.4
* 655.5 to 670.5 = 10.9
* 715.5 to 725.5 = 14.1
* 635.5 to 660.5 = 11.5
